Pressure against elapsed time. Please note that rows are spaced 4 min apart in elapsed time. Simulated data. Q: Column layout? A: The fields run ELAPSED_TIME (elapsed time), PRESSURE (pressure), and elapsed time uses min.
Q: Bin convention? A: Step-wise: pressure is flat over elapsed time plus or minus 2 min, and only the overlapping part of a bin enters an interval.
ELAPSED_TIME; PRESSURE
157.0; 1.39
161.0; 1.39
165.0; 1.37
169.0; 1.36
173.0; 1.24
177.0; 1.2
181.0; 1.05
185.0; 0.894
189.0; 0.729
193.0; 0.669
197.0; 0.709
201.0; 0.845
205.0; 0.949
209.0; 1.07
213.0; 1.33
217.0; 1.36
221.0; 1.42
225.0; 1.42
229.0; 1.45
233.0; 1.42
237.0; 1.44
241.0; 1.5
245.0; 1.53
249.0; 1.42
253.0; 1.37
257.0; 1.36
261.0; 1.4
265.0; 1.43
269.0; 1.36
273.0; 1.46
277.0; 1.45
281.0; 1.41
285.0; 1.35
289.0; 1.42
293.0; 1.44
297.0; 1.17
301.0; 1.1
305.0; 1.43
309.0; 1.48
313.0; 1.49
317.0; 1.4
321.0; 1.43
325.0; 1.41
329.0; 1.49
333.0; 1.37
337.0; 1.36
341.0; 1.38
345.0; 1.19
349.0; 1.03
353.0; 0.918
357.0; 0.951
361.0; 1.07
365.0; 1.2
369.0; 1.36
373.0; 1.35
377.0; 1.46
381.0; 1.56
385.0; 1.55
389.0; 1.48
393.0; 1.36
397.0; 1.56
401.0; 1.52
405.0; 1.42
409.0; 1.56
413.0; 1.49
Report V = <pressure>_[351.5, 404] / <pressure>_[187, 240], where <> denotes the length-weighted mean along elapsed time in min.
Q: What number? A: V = 1.2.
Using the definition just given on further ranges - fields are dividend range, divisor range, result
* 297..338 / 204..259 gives 1.01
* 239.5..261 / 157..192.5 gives 1.25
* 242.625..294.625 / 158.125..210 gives 1.36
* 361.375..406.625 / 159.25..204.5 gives 1.37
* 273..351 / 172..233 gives 1.24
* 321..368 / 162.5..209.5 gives 1.22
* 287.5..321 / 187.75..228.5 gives 1.28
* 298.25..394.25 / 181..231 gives 1.24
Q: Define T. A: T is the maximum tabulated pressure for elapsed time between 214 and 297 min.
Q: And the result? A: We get 1.53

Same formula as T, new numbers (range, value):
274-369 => 1.49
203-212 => 1.07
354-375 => 1.36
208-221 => 1.42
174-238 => 1.45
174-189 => 1.2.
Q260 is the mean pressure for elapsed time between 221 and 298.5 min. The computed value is 1.41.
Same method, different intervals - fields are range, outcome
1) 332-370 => 1.17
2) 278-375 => 1.3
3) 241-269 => 1.42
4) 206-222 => 1.27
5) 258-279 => 1.42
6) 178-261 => 1.2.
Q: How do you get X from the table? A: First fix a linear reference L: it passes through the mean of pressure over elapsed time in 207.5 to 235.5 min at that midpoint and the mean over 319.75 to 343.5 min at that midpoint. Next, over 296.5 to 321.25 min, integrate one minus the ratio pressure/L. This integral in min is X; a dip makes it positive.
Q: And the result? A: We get 0.5 min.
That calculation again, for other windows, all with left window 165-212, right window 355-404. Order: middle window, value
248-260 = -2.7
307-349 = -3.8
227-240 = -4.3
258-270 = -2.6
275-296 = -3.8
